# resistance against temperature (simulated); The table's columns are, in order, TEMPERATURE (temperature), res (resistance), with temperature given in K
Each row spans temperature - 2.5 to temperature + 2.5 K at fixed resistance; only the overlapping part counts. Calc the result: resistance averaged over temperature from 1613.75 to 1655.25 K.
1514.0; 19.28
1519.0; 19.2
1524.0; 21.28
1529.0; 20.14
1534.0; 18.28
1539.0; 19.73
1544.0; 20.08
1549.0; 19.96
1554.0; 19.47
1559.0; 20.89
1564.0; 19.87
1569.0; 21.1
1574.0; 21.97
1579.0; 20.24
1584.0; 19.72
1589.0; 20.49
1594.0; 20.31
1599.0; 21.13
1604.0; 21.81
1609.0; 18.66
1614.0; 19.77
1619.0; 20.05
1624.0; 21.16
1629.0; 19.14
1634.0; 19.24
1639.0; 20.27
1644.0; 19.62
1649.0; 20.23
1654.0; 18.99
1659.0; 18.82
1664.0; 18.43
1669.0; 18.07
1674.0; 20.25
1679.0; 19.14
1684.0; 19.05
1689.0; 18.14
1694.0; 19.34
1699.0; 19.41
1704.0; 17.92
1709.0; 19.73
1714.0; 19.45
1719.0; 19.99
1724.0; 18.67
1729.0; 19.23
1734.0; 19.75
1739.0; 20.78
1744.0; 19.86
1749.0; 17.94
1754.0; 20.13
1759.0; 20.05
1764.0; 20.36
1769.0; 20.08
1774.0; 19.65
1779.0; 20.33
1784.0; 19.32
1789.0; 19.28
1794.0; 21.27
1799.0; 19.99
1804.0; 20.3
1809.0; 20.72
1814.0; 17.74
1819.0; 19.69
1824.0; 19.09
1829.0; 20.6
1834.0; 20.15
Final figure 19.9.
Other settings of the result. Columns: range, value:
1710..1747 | 19.7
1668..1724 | 19.1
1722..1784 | 19.7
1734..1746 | 20.2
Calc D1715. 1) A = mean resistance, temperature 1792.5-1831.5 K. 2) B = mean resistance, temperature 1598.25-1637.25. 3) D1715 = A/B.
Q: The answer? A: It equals 0.99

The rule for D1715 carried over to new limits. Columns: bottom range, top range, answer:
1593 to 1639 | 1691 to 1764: 0.97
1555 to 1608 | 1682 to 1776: 0.94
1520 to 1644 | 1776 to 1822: 0.98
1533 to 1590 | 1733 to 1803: 0.99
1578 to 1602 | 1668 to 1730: 0.94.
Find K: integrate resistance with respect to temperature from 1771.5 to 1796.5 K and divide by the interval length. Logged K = 20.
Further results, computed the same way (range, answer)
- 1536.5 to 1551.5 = 19.9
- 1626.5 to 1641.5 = 19.6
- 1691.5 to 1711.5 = 19.1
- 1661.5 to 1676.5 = 18.9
